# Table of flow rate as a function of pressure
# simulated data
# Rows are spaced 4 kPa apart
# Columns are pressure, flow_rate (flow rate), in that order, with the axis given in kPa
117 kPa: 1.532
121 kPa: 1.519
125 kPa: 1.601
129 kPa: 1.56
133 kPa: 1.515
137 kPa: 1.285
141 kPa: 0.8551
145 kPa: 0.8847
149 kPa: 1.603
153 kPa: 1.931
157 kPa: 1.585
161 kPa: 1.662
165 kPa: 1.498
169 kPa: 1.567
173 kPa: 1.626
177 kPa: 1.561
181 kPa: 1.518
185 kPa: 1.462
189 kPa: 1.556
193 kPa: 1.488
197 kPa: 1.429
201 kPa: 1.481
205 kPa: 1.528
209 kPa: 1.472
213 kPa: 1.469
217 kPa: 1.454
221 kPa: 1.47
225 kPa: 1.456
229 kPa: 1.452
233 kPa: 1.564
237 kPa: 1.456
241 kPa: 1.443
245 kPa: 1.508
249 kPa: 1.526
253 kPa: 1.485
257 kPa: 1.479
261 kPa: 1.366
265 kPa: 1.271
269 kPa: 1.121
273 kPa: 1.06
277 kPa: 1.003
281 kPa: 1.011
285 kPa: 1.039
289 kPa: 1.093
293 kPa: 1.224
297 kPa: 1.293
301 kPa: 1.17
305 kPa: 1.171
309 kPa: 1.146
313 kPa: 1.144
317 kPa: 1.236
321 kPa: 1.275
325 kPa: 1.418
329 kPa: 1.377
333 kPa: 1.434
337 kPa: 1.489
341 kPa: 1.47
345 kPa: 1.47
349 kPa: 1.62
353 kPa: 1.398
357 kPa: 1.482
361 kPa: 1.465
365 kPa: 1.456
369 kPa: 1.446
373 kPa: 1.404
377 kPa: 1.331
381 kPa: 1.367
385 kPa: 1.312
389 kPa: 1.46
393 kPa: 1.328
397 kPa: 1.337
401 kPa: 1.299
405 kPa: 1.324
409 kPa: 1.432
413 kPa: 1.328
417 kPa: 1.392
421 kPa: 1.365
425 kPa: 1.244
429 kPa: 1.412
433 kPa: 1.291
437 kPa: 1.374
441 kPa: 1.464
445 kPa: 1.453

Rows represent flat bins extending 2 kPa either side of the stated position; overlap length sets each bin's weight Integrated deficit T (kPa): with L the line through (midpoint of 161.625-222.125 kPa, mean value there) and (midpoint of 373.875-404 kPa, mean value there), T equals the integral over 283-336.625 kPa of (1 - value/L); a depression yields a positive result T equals 6.5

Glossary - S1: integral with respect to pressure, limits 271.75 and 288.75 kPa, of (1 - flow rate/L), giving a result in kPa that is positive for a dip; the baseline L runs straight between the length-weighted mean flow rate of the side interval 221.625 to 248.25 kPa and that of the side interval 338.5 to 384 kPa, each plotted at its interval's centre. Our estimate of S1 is 5.0 kPa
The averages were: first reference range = 1.48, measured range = 1.03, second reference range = 1.44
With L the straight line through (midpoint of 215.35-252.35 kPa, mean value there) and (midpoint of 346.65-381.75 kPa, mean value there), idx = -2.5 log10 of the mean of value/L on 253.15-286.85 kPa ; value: 0.23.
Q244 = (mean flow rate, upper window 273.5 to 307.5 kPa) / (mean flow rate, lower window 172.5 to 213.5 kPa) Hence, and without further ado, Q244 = 0.75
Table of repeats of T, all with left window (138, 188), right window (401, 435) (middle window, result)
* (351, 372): -1.1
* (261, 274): 2.1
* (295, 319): 3.6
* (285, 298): 2.2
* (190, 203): -0.1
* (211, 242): -0.6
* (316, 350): -0.8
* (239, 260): -0.7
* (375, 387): 0.2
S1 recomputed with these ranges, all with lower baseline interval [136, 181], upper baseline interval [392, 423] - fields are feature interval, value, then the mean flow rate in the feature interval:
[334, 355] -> -1.62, 1.49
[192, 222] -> -0.62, 1.47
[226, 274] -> 0.74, 1.4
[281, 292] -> 2.63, 1.07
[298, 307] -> 1.39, 1.18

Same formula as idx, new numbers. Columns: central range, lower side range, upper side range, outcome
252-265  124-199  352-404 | 0.02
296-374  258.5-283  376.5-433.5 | -0.10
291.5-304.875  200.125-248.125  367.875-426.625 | 0.17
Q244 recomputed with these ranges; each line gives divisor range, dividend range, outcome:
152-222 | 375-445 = 0.88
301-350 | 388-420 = 1.01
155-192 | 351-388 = 0.90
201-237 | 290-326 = 0.82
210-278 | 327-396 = 1.02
